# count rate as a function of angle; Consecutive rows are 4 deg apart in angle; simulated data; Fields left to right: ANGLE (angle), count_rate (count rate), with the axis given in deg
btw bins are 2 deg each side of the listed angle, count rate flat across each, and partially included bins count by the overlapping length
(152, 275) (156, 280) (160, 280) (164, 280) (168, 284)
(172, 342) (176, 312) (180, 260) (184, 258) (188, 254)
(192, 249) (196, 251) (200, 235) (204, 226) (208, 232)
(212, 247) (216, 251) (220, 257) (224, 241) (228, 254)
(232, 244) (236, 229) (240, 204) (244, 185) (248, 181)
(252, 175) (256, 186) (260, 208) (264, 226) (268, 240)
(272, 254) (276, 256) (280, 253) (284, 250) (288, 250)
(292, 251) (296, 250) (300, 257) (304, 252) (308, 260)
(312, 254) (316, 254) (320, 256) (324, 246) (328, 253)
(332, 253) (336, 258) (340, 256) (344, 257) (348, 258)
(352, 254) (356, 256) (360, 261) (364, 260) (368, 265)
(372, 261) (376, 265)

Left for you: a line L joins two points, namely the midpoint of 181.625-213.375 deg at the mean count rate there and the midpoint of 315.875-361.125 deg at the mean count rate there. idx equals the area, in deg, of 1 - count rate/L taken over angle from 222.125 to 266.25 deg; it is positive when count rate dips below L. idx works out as 6.3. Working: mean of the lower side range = 244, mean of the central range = 212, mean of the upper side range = 255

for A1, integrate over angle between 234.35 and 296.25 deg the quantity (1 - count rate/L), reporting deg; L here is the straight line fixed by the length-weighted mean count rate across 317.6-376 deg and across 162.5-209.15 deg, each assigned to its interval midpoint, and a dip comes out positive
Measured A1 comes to 8.8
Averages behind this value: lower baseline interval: 266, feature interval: 224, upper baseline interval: 257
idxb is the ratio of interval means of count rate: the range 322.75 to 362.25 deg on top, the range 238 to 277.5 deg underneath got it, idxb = 1.2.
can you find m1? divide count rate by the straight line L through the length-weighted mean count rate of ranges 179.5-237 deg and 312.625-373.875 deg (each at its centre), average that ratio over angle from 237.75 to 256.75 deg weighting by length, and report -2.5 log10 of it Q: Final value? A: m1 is 0.312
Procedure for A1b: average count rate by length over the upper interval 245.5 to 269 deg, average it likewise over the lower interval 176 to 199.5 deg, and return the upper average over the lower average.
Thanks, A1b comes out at 0.78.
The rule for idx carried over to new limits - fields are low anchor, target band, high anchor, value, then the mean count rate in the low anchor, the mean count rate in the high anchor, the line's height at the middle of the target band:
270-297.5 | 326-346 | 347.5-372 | 0.12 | 252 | 259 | 257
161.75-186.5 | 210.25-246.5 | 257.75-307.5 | 4.55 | 289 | 246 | 267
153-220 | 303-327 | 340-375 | 0.62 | 265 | 259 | 260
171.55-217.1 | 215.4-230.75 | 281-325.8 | 0.33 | 257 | 253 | 256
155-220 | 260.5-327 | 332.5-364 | 2.56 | 265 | 257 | 260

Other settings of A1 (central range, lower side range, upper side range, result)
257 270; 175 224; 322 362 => 1.60 deg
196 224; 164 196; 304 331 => 3.15 deg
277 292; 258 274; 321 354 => -0.85 deg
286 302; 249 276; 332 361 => -1.40 deg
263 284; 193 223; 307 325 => 0.22 deg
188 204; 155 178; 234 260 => 0.97 deg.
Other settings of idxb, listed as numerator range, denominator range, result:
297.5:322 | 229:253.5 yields 1.24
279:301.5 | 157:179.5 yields 0.85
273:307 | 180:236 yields 1.03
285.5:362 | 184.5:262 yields 1.12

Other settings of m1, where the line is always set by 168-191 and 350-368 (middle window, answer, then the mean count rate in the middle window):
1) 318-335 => 0.045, 252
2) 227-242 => 0.191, 231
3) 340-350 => 0.014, 257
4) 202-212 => 0.200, 233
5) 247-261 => 0.414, 186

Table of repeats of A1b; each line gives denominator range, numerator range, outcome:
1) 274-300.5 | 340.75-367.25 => 1.02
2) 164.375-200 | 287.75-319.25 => 0.93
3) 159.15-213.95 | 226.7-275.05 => 0.82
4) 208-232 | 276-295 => 1.01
